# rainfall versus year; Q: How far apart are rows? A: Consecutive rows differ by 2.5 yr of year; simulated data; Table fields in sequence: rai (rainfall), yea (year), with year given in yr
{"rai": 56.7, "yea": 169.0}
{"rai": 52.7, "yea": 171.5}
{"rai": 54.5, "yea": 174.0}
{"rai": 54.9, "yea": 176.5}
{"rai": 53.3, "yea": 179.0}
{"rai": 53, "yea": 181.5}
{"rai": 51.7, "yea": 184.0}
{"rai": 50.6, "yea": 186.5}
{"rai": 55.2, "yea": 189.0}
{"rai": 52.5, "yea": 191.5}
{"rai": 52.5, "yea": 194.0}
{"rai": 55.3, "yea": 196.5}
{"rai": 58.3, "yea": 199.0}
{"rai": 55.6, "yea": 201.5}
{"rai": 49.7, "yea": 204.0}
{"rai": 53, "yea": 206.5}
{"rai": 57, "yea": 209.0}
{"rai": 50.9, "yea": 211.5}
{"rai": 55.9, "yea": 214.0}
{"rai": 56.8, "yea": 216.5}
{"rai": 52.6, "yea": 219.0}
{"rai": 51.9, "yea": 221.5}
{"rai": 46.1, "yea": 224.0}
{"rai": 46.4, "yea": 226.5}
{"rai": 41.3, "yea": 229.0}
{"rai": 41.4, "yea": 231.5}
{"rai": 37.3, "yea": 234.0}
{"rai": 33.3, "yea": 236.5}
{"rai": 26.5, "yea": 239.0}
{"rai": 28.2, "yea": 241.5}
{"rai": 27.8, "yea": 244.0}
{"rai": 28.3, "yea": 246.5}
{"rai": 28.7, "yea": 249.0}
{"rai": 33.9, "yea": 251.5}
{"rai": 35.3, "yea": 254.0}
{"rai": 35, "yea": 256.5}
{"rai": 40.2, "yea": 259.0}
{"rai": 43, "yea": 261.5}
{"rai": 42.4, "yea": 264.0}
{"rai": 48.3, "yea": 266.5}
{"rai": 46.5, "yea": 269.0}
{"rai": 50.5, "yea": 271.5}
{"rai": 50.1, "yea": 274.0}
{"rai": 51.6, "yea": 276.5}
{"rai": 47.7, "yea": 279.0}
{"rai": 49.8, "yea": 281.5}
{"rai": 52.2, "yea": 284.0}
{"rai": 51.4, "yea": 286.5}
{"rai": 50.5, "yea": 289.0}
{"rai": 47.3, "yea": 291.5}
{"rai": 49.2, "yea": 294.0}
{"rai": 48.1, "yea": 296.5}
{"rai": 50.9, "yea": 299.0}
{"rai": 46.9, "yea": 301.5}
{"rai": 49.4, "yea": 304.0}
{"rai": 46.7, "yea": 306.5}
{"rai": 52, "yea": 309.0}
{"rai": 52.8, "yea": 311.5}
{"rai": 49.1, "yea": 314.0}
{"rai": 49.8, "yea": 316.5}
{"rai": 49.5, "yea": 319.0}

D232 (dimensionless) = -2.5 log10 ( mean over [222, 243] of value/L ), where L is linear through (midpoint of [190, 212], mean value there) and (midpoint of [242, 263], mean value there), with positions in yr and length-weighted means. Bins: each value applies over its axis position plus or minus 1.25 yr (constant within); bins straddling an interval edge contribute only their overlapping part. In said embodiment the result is 0.11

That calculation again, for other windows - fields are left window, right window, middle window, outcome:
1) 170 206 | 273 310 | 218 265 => 0.338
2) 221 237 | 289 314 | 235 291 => 0.123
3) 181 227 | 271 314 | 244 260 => 0.477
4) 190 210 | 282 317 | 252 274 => 0.198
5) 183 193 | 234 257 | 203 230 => -0.219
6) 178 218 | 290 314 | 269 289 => 0.001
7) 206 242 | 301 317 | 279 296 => -0.027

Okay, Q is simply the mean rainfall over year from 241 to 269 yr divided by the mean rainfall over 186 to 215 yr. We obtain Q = 0.7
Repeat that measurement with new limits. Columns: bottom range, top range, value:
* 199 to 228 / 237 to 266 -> 0.65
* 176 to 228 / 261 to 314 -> 0.93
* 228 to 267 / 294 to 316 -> 1.40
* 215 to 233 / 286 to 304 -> 1.02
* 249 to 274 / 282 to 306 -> 1.19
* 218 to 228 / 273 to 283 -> 1.02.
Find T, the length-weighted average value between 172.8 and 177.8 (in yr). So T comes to 54.7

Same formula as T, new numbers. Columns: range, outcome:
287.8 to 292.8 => 48.9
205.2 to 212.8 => 53.6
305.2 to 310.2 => 49.3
